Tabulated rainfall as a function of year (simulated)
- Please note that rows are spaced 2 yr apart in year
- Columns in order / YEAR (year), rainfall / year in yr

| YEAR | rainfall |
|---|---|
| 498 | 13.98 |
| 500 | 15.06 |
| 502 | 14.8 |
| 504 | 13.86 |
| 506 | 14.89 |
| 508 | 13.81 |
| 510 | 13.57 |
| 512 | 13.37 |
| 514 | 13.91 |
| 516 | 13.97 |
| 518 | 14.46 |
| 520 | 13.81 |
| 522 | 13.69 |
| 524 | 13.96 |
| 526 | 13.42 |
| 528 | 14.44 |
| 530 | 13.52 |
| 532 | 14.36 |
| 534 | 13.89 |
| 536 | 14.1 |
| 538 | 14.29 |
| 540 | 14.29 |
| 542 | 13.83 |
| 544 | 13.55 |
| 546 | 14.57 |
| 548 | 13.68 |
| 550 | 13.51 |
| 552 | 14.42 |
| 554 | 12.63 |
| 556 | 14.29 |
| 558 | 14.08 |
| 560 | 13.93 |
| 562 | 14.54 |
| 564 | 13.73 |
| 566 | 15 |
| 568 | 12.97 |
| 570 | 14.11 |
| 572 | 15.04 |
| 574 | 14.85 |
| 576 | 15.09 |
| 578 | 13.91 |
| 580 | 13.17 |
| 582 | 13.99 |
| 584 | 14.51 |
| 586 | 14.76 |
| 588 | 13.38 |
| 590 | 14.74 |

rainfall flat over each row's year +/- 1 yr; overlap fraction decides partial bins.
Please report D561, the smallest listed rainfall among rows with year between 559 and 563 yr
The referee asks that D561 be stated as 13.93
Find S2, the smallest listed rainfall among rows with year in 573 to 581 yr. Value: 13.17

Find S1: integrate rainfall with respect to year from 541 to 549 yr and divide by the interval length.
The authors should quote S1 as 13.9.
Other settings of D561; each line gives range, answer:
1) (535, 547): 13.55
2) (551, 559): 12.63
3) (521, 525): 13.69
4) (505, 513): 13.37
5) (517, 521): 13.81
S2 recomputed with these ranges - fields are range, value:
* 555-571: 12.97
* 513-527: 13.42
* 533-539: 13.89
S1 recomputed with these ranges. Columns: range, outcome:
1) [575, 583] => 14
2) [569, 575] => 14.7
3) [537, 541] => 14.3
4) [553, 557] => 13.5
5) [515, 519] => 14.2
